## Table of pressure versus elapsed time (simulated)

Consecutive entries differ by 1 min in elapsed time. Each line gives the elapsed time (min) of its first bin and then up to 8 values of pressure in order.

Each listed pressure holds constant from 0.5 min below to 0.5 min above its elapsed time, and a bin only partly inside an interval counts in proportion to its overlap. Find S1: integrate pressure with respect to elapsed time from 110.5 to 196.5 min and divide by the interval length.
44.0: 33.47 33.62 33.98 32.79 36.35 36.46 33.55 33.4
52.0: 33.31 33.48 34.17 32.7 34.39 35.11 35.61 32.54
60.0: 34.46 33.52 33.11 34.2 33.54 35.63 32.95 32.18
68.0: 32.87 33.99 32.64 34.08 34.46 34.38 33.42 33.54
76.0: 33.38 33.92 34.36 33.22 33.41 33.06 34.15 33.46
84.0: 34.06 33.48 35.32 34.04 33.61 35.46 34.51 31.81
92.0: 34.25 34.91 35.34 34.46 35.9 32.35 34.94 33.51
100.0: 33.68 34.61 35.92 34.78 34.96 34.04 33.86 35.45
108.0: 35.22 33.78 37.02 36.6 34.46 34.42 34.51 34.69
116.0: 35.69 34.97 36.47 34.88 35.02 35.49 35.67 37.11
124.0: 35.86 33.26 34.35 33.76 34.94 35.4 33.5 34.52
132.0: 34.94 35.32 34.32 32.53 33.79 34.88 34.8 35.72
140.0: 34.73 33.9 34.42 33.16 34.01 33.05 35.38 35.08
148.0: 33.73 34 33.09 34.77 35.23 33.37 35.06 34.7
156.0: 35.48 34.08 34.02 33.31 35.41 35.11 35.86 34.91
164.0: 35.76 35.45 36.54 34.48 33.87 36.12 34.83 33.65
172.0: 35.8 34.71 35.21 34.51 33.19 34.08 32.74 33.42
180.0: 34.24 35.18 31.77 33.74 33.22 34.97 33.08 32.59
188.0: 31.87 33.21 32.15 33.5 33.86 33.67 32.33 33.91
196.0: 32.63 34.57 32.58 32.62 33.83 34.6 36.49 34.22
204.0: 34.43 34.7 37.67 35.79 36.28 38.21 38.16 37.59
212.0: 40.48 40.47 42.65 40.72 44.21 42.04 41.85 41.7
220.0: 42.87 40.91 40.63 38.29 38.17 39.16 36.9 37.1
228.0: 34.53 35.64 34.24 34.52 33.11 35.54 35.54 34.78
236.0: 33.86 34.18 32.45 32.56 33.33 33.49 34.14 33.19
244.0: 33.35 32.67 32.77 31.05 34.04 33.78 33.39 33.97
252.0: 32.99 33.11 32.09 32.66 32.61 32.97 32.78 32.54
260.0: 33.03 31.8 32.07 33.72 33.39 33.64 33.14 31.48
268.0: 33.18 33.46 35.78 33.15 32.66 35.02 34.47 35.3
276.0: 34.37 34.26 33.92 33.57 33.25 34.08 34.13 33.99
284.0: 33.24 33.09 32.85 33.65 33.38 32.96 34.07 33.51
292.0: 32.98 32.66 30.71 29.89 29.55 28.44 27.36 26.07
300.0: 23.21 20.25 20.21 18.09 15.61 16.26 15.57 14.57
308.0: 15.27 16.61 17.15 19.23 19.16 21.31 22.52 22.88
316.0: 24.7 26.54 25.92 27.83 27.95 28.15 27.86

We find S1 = 34.4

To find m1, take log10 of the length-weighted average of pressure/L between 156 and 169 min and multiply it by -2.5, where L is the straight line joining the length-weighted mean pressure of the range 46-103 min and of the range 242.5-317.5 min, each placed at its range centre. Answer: -0.09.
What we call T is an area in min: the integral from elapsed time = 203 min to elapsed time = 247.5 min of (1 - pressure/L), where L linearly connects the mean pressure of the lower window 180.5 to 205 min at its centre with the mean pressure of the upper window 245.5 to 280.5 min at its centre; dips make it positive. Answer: -4.33 min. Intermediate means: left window 33.6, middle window 36.7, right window 33.3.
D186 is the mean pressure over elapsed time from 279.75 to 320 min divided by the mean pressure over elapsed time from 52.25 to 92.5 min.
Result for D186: 0.8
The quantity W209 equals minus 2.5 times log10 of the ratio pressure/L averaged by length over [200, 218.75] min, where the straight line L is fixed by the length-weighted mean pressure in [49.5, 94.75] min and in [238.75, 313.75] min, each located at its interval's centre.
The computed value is -0.22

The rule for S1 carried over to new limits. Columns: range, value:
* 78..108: 34.2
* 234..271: 33.2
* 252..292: 33.4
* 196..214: 36.1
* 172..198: 33.6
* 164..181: 34.6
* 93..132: 34.9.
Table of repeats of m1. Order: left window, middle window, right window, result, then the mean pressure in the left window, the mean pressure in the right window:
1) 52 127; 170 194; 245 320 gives -0.056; 34.3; 29.4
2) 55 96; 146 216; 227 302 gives -0.052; 33.9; 32.7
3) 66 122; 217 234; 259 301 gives -0.151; 34.3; 32.4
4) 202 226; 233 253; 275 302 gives 0.081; 39.1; 31.4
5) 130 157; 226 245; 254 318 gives -0.112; 34.4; 29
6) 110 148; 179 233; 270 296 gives -0.065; 34.8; 33.4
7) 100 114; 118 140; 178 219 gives 0.009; 34.9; 35.6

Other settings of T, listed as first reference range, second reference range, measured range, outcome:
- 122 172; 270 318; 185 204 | -0.67 min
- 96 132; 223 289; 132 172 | 0.00 min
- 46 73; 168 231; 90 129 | -0.21 min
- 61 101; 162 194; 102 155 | -1.13 min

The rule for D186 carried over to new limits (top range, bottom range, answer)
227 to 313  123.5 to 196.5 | 0.90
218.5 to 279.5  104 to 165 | 0.99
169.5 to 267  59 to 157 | 1.02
